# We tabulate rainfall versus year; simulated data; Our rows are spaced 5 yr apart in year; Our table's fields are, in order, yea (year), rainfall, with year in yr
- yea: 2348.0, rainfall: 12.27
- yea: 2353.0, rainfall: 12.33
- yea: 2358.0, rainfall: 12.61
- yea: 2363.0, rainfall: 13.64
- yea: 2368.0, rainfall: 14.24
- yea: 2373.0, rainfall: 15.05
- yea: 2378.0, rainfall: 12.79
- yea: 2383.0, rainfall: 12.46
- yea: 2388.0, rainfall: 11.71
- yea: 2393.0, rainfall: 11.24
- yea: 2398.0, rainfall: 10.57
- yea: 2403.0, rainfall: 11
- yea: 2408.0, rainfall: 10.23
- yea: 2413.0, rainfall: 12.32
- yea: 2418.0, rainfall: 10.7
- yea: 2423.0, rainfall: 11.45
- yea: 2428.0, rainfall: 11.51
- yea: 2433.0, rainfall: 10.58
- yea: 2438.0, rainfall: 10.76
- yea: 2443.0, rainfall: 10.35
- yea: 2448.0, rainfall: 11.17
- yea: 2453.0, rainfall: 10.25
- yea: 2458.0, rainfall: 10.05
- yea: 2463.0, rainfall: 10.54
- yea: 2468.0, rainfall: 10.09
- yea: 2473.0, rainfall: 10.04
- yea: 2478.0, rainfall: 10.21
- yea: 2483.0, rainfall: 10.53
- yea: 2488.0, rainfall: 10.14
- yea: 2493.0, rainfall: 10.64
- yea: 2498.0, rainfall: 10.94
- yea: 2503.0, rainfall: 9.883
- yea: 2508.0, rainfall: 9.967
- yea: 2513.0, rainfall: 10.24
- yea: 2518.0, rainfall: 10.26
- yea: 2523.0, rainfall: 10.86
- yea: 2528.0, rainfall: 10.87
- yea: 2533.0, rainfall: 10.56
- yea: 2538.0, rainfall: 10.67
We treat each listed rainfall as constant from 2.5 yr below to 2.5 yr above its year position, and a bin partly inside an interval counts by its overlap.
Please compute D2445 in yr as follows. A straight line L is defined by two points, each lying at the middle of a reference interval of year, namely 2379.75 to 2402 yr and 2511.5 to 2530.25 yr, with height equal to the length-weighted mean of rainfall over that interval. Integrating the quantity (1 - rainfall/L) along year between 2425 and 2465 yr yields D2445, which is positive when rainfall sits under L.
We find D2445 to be 1.6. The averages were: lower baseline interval 11.5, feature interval 10.7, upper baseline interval 10.6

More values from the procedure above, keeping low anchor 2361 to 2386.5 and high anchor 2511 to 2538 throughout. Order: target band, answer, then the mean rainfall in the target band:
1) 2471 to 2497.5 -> 2.3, 10.4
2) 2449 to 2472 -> 3.0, 10.3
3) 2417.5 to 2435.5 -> 2.0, 11.1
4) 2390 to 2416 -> 3.8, 11.1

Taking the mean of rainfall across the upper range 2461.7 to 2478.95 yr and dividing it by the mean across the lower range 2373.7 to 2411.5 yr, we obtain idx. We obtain 0.88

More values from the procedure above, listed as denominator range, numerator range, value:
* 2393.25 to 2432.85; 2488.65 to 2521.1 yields 0.93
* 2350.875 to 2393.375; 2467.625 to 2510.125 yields 0.79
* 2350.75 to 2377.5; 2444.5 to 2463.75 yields 0.78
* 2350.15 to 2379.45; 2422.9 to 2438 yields 0.82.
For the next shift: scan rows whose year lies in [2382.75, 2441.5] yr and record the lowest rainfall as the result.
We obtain 10.23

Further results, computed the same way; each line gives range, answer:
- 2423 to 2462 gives 10.05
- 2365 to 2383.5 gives 12.46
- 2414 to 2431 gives 10.7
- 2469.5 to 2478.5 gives 10.04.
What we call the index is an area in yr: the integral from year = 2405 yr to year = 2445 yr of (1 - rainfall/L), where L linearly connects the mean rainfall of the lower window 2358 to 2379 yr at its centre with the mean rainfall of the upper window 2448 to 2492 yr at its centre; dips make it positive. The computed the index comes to 2.9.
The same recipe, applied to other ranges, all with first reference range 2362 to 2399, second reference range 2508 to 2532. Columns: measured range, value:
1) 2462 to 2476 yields 1.4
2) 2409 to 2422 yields 0.9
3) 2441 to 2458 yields 1.6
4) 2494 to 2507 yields 0.5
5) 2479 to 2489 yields 0.7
